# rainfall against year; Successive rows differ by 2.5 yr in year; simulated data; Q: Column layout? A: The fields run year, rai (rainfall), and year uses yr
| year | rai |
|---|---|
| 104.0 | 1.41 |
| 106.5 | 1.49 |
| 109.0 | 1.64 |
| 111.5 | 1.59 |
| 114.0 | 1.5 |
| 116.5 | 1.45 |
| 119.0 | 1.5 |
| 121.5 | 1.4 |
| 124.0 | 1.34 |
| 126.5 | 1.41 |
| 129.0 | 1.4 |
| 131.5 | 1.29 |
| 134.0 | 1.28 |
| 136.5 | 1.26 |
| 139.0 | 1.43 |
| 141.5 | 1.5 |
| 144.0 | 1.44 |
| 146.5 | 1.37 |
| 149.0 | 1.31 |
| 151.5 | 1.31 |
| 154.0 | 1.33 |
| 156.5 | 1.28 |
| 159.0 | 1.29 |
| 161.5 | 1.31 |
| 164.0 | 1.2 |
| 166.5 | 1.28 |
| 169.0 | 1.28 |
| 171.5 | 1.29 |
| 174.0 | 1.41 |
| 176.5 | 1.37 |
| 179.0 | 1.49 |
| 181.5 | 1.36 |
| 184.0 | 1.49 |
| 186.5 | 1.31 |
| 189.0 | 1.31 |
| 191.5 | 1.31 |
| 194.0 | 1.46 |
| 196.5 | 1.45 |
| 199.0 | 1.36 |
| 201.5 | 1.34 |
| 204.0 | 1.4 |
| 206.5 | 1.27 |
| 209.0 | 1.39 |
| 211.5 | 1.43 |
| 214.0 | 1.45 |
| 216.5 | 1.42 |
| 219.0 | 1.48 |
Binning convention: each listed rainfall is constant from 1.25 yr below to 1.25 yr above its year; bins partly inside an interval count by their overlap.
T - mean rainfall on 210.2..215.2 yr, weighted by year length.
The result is 1.44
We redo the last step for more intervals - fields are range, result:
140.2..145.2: 1.47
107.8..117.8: 1.54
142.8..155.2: 1.35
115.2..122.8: 1.45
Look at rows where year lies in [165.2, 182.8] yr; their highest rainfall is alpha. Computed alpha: 1.49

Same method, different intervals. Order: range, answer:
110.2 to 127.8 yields 1.59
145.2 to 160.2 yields 1.37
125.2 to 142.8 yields 1.5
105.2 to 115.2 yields 1.64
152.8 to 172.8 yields 1.33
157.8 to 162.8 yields 1.31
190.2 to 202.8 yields 1.46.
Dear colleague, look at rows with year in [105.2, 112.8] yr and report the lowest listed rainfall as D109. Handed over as 1.49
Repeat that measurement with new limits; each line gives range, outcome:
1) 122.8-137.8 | 1.26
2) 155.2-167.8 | 1.2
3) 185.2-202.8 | 1.31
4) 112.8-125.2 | 1.34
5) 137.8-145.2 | 1.43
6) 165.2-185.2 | 1.28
